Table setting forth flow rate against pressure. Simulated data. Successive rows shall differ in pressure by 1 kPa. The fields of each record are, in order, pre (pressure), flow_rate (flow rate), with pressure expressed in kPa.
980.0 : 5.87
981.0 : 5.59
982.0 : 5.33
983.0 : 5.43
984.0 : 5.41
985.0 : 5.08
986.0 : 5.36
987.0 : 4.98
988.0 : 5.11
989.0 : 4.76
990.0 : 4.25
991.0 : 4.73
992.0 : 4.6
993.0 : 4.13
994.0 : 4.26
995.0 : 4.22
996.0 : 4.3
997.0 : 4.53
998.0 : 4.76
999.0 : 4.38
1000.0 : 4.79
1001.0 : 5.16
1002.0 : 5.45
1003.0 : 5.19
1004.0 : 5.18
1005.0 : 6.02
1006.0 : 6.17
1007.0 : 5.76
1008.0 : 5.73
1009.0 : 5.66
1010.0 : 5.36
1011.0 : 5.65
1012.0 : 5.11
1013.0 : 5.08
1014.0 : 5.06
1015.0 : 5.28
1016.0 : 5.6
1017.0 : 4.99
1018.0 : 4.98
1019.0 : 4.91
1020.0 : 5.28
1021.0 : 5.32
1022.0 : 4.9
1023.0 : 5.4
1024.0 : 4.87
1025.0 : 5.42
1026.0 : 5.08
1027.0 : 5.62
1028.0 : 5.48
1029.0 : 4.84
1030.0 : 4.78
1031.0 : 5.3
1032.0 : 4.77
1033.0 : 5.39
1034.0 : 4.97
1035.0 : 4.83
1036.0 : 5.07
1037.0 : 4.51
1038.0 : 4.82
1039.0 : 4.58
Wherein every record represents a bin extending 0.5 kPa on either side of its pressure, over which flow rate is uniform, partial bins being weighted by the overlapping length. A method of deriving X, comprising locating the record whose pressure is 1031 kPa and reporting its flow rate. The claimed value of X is 5.3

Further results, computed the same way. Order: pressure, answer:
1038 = 4.82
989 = 4.76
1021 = 5.32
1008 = 5.73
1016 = 5.6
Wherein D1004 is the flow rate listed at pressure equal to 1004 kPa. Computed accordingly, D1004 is 5.18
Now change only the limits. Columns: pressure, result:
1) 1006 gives 6.17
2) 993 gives 4.13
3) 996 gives 4.3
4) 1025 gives 5.42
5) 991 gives 4.73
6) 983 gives 5.43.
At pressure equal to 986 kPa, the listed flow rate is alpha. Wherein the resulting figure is 5.36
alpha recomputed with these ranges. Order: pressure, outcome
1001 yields 5.16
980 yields 5.87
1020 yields 5.28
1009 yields 5.66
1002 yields 5.45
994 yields 4.26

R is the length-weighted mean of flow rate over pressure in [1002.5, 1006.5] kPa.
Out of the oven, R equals 5.64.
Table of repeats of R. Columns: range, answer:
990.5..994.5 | 4.43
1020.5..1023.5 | 5.21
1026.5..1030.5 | 5.18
